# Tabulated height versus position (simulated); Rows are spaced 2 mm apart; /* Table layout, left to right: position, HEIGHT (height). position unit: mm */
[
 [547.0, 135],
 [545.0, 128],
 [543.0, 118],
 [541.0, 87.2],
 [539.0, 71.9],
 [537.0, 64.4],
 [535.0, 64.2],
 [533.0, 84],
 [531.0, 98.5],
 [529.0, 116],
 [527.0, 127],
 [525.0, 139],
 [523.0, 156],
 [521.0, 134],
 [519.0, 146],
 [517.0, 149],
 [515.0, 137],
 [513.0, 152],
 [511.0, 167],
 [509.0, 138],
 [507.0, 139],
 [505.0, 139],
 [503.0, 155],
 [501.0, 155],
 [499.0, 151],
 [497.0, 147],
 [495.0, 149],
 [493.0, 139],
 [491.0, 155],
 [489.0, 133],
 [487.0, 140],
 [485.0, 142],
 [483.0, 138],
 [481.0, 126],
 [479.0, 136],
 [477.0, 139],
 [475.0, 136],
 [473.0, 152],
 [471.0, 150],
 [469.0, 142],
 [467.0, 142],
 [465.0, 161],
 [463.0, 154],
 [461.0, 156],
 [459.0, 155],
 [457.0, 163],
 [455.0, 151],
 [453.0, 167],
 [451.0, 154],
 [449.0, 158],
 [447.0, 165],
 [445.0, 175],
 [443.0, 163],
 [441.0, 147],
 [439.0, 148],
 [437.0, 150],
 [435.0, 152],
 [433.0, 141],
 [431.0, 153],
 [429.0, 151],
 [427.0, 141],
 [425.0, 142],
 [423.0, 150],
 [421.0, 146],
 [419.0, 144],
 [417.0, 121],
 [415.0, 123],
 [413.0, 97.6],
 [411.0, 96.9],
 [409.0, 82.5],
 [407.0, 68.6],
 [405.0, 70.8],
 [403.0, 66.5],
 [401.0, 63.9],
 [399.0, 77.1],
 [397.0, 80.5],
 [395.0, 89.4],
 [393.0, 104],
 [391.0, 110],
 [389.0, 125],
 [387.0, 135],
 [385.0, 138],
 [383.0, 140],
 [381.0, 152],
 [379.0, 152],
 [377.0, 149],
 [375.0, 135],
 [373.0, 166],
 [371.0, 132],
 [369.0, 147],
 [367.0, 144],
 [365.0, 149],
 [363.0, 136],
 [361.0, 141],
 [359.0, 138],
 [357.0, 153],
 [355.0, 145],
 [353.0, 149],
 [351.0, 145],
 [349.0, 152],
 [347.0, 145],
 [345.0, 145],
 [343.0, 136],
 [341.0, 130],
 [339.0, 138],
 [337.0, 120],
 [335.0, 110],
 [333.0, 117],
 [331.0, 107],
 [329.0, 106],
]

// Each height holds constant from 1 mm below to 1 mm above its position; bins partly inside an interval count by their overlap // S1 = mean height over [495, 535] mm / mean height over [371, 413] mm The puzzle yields 1.24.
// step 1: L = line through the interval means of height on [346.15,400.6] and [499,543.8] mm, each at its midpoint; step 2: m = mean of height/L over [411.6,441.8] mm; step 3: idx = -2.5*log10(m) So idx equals -0.075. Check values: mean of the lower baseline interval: 134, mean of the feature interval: 140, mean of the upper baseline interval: 125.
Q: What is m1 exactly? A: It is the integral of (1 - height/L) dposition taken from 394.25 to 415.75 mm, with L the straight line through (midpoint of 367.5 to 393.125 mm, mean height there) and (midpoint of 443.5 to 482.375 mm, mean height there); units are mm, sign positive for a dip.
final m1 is 9.0 mm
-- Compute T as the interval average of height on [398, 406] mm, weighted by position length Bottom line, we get 69.6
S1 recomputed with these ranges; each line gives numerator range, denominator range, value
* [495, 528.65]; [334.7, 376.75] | 1.03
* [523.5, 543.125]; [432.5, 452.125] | 0.63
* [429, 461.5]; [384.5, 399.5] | 1.45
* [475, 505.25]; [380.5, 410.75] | 1.44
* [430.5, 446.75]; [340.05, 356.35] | 1.07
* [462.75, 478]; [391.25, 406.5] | 1.83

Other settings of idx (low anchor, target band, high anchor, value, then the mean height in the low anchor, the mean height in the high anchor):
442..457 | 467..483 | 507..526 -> 0.12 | 162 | 146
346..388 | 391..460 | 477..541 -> 0.09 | 145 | 131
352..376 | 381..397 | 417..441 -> 0.21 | 145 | 146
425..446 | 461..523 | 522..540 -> -0.19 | 152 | 102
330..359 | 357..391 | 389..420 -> -0.23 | 135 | 94.1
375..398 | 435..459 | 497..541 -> -0.24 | 125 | 127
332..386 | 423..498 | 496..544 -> -0.13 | 141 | 126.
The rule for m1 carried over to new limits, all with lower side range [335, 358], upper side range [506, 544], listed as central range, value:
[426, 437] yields -1.43 mm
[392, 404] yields 4.85 mm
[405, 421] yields 3.31 mm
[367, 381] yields -1.00 mm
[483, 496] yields -1.91 mm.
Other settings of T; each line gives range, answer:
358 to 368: 142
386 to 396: 113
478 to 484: 133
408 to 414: 92.3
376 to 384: 148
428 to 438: 149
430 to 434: 147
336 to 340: 129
